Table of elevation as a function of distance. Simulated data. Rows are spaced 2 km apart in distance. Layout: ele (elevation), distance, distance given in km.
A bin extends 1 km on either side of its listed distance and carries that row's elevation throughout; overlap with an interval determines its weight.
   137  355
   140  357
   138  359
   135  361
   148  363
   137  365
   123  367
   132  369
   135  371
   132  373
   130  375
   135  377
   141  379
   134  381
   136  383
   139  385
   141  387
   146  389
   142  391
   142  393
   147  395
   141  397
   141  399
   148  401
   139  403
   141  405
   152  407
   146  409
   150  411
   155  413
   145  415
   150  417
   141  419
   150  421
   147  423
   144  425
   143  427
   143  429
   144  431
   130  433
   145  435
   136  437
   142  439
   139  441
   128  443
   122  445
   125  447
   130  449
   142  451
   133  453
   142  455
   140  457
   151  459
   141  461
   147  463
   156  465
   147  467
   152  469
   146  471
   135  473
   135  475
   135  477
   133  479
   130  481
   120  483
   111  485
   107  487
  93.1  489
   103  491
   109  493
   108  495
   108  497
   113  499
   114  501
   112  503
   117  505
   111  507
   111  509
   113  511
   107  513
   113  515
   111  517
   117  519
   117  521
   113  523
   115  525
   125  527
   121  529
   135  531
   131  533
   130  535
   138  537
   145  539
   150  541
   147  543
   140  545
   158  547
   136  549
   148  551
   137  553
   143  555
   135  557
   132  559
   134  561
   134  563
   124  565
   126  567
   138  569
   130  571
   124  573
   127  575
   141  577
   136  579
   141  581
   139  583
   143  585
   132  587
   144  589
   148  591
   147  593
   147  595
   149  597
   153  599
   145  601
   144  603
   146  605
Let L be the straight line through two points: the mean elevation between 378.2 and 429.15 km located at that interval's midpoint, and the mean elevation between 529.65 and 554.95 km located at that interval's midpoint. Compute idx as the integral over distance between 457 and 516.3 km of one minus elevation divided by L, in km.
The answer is 7.78 km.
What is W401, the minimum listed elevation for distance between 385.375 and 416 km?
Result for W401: 139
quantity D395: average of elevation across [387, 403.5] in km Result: 143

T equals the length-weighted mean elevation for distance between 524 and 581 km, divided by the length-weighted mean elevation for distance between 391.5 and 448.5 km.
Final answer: 0.95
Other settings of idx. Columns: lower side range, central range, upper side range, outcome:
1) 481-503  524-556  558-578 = -3.68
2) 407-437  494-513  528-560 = 3.97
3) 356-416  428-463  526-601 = 0.53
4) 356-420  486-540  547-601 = 8.93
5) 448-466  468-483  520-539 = 0.16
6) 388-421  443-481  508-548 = -0.62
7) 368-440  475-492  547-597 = 2.70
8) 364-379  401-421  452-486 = -1.75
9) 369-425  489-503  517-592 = 2.95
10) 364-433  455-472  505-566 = -1.48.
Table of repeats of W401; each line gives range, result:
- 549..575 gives 124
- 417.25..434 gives 130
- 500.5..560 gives 107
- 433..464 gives 122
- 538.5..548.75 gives 140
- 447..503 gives 93.1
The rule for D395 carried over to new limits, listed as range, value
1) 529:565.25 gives 139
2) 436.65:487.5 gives 136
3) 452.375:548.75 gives 127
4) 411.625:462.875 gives 141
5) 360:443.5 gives 141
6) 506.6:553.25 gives 128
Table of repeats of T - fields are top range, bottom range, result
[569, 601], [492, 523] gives 1.25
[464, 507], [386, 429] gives 0.85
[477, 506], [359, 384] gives 0.84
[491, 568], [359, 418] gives 0.89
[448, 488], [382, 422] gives 0.95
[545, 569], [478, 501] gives 1.22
